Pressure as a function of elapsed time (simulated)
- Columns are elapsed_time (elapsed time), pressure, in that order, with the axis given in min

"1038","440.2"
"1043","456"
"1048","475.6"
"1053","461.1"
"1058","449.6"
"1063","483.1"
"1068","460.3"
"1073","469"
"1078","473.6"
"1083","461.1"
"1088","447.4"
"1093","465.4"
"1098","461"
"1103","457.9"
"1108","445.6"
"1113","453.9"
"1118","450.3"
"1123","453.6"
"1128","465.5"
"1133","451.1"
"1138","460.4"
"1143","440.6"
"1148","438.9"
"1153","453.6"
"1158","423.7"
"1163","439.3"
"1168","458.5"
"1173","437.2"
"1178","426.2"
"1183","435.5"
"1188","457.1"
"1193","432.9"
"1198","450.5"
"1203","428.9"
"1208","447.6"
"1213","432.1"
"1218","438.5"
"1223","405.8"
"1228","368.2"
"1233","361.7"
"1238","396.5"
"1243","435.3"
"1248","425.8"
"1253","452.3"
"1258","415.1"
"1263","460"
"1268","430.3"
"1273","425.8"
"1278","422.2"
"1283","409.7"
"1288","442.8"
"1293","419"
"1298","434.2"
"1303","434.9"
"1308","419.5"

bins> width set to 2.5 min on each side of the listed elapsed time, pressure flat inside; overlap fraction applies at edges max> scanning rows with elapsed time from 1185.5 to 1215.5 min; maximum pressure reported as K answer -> 457.1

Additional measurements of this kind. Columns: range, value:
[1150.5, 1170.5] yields 458.5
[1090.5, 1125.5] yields 465.4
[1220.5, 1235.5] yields 405.8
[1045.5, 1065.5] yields 483.1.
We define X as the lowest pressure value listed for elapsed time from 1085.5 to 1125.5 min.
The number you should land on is 445.6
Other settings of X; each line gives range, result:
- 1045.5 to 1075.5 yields 449.6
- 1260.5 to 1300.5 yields 409.7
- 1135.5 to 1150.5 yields 438.9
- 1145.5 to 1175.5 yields 423.7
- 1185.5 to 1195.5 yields 432.9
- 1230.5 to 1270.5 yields 361.7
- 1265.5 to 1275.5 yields 425.8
